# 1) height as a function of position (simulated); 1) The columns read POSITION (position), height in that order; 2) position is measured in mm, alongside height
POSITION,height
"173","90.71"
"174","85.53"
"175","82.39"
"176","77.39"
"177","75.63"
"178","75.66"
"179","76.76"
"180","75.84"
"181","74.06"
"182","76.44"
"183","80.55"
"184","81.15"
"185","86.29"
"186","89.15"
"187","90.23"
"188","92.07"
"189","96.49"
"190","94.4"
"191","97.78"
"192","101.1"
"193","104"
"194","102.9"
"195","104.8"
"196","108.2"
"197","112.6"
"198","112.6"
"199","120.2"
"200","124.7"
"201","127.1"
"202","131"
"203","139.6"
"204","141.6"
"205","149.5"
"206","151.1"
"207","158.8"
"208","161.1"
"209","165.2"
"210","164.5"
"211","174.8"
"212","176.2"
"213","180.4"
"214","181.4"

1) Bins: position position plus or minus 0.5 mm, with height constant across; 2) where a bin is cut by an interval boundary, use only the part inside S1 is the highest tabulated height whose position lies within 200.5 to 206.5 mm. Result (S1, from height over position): 151.1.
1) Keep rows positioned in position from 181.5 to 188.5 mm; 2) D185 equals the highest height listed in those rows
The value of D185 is 92.07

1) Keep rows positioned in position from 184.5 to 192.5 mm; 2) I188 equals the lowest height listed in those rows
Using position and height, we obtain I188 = 86.29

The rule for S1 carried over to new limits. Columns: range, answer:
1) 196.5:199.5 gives 120.2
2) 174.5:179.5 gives 82.39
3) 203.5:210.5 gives 165.2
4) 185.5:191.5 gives 97.78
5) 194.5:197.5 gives 112.6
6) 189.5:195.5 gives 104.8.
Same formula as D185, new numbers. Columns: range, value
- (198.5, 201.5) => 127.1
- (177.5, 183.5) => 80.55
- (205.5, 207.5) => 158.8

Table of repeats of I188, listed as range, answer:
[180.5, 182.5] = 74.06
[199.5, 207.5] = 124.7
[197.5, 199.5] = 112.6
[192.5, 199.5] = 102.9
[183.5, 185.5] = 81.15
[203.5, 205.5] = 141.6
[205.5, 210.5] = 151.1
